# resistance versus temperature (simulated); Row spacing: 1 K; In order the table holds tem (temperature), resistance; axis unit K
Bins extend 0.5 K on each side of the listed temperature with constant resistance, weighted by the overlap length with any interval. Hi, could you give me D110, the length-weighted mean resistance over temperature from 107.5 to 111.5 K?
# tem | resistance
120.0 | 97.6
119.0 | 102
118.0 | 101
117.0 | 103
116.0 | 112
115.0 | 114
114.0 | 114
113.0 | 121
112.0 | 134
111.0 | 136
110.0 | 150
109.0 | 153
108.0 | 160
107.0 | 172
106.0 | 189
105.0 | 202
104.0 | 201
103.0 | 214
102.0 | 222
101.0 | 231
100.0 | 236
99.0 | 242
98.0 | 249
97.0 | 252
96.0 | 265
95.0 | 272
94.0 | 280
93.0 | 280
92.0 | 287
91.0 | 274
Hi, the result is 150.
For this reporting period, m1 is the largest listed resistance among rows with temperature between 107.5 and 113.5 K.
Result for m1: 160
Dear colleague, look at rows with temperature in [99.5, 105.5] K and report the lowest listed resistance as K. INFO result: 201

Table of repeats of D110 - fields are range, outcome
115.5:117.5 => 108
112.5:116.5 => 115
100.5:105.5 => 214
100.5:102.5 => 226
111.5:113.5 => 128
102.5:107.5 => 196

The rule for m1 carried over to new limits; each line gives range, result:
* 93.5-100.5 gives 280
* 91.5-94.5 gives 287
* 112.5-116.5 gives 121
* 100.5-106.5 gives 231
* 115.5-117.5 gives 112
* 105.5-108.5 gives 189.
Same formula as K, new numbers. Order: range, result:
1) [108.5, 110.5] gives 150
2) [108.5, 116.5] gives 112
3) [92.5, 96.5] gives 265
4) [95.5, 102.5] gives 222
